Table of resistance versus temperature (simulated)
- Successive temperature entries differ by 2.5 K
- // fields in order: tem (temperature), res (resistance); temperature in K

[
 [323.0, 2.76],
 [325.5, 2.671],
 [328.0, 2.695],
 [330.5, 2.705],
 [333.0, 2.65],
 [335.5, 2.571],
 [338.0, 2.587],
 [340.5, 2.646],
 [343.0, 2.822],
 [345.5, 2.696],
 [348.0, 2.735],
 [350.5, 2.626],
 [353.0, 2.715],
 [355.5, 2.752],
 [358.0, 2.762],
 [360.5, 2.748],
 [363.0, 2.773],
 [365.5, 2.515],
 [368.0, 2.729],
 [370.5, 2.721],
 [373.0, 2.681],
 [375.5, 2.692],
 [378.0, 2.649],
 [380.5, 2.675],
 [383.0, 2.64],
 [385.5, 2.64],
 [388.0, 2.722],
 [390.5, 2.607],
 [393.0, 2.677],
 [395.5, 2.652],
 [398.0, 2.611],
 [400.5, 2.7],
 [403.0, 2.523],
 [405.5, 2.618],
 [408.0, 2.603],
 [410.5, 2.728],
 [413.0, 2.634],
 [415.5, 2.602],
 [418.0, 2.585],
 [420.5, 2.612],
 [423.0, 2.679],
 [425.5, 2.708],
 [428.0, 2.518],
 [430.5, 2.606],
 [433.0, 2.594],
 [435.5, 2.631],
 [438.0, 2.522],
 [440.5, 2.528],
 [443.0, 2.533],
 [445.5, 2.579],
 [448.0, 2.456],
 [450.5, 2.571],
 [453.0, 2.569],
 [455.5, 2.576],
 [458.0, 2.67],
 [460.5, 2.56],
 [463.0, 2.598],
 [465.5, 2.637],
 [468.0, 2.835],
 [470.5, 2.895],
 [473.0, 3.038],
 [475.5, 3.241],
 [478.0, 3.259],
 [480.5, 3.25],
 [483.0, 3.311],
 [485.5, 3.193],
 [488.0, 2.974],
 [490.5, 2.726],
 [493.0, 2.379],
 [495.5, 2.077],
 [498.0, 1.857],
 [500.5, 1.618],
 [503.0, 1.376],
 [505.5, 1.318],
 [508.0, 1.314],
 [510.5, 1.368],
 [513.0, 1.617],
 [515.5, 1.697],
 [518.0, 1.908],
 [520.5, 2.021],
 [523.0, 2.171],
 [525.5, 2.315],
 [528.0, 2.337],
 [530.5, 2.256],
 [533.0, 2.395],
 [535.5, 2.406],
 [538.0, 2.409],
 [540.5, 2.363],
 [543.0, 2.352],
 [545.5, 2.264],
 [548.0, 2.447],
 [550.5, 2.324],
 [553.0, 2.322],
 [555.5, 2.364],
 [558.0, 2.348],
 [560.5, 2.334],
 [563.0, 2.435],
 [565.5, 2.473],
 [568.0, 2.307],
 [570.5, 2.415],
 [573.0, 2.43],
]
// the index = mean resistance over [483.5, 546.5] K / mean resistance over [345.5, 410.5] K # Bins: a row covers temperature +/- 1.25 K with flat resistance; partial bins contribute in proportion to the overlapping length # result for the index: 0.8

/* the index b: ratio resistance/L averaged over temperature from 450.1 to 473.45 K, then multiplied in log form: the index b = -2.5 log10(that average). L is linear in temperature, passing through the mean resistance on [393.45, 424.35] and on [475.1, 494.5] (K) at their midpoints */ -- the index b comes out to 0.08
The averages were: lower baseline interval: 2.63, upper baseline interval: 3.02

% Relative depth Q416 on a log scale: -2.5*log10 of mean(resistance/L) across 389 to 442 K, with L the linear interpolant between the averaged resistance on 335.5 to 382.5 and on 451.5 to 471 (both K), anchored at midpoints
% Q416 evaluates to 0.023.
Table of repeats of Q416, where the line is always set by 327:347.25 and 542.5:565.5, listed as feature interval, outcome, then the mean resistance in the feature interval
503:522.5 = 0.440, 1.61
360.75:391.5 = -0.023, 2.67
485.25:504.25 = 0.103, 2.23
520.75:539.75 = 0.038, 2.31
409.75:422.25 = -0.030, 2.63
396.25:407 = -0.014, 2.61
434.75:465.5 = -0.025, 2.57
